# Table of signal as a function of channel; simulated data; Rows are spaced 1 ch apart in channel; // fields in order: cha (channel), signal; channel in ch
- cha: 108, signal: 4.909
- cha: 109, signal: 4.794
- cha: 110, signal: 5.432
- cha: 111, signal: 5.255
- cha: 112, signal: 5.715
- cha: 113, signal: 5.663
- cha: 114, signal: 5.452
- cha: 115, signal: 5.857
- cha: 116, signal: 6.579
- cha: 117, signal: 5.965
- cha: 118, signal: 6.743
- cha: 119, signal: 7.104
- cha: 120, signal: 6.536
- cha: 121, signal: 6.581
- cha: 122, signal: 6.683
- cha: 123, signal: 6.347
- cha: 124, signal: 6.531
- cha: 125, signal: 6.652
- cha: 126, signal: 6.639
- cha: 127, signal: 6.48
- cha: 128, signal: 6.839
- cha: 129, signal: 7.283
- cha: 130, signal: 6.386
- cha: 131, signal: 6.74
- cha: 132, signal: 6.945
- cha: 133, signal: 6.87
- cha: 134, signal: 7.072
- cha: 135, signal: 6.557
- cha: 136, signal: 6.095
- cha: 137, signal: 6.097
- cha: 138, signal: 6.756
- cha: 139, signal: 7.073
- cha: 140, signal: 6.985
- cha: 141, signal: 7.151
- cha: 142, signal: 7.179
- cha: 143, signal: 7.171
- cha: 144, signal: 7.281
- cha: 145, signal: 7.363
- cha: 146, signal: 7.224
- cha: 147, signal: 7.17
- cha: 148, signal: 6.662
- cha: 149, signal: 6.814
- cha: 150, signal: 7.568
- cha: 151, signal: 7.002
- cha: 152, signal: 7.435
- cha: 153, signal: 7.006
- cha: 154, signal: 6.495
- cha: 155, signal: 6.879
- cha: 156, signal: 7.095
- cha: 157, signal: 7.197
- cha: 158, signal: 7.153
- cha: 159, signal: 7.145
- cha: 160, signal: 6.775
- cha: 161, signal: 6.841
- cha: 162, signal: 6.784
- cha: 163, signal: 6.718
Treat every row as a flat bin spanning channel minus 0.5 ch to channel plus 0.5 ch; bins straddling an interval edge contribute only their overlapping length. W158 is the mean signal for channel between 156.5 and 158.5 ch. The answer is 7.17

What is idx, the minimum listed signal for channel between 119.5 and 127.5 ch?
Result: 6.347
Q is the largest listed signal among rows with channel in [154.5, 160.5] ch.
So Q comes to 7.197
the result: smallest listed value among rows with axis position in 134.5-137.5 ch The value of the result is 6.095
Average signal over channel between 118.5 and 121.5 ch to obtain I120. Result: 6.74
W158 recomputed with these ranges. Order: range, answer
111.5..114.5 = 5.61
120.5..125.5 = 6.56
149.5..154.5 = 7.1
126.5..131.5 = 6.75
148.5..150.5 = 7.19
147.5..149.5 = 6.74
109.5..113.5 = 5.52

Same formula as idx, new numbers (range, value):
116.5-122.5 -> 5.965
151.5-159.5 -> 6.495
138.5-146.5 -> 6.985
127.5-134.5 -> 6.386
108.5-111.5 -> 4.794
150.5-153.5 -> 7.002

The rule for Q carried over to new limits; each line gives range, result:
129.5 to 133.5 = 6.945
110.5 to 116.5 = 6.579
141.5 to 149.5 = 7.363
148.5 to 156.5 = 7.568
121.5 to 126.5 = 6.683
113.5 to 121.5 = 7.104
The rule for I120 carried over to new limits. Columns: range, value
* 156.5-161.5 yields 7.02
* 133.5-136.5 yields 6.57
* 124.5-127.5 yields 6.59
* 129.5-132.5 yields 6.69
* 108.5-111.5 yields 5.16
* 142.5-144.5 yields 7.23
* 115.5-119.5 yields 6.6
